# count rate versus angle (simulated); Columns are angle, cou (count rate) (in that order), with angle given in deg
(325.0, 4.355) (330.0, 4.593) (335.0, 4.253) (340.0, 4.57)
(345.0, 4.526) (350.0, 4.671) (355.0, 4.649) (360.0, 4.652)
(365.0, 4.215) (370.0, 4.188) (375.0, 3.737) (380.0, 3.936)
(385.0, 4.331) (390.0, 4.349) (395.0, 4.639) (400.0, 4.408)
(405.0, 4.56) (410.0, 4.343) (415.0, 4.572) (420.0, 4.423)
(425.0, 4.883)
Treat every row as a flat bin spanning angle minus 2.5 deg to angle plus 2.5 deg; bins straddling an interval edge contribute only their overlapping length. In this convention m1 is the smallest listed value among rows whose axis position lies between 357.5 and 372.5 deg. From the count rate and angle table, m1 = 4.188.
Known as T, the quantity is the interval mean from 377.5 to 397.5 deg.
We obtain 4.31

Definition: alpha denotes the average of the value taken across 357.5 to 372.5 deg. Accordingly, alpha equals 4.35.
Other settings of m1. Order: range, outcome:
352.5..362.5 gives 4.649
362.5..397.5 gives 3.737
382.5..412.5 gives 4.331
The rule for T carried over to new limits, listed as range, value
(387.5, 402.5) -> 4.47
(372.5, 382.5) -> 3.84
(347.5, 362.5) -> 4.66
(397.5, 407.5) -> 4.48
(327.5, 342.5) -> 4.47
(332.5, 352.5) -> 4.5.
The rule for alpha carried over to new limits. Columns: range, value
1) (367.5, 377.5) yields 3.96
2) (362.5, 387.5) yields 4.08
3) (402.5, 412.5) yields 4.45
